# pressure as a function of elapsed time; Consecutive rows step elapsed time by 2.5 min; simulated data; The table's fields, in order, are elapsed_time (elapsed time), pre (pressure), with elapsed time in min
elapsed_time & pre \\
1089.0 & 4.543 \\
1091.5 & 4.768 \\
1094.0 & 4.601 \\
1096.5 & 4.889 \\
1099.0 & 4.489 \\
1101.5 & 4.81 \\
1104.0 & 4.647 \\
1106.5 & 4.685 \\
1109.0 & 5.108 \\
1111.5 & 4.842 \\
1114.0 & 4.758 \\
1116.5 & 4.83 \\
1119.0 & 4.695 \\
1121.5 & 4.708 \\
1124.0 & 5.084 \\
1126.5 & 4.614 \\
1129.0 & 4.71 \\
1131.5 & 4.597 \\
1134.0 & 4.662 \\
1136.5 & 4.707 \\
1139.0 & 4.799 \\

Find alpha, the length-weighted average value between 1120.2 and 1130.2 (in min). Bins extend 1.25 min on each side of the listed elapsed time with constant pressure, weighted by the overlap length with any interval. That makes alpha 4.78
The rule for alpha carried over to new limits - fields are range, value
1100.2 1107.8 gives 4.72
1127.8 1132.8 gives 4.65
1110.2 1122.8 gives 4.77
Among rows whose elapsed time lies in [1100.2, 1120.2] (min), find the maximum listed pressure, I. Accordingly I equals 5.108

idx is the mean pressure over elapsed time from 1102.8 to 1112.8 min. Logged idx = 4.82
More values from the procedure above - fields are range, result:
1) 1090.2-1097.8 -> 4.75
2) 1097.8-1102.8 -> 4.65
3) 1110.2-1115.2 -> 4.8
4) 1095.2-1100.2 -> 4.69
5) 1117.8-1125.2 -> 4.83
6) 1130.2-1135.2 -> 4.63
